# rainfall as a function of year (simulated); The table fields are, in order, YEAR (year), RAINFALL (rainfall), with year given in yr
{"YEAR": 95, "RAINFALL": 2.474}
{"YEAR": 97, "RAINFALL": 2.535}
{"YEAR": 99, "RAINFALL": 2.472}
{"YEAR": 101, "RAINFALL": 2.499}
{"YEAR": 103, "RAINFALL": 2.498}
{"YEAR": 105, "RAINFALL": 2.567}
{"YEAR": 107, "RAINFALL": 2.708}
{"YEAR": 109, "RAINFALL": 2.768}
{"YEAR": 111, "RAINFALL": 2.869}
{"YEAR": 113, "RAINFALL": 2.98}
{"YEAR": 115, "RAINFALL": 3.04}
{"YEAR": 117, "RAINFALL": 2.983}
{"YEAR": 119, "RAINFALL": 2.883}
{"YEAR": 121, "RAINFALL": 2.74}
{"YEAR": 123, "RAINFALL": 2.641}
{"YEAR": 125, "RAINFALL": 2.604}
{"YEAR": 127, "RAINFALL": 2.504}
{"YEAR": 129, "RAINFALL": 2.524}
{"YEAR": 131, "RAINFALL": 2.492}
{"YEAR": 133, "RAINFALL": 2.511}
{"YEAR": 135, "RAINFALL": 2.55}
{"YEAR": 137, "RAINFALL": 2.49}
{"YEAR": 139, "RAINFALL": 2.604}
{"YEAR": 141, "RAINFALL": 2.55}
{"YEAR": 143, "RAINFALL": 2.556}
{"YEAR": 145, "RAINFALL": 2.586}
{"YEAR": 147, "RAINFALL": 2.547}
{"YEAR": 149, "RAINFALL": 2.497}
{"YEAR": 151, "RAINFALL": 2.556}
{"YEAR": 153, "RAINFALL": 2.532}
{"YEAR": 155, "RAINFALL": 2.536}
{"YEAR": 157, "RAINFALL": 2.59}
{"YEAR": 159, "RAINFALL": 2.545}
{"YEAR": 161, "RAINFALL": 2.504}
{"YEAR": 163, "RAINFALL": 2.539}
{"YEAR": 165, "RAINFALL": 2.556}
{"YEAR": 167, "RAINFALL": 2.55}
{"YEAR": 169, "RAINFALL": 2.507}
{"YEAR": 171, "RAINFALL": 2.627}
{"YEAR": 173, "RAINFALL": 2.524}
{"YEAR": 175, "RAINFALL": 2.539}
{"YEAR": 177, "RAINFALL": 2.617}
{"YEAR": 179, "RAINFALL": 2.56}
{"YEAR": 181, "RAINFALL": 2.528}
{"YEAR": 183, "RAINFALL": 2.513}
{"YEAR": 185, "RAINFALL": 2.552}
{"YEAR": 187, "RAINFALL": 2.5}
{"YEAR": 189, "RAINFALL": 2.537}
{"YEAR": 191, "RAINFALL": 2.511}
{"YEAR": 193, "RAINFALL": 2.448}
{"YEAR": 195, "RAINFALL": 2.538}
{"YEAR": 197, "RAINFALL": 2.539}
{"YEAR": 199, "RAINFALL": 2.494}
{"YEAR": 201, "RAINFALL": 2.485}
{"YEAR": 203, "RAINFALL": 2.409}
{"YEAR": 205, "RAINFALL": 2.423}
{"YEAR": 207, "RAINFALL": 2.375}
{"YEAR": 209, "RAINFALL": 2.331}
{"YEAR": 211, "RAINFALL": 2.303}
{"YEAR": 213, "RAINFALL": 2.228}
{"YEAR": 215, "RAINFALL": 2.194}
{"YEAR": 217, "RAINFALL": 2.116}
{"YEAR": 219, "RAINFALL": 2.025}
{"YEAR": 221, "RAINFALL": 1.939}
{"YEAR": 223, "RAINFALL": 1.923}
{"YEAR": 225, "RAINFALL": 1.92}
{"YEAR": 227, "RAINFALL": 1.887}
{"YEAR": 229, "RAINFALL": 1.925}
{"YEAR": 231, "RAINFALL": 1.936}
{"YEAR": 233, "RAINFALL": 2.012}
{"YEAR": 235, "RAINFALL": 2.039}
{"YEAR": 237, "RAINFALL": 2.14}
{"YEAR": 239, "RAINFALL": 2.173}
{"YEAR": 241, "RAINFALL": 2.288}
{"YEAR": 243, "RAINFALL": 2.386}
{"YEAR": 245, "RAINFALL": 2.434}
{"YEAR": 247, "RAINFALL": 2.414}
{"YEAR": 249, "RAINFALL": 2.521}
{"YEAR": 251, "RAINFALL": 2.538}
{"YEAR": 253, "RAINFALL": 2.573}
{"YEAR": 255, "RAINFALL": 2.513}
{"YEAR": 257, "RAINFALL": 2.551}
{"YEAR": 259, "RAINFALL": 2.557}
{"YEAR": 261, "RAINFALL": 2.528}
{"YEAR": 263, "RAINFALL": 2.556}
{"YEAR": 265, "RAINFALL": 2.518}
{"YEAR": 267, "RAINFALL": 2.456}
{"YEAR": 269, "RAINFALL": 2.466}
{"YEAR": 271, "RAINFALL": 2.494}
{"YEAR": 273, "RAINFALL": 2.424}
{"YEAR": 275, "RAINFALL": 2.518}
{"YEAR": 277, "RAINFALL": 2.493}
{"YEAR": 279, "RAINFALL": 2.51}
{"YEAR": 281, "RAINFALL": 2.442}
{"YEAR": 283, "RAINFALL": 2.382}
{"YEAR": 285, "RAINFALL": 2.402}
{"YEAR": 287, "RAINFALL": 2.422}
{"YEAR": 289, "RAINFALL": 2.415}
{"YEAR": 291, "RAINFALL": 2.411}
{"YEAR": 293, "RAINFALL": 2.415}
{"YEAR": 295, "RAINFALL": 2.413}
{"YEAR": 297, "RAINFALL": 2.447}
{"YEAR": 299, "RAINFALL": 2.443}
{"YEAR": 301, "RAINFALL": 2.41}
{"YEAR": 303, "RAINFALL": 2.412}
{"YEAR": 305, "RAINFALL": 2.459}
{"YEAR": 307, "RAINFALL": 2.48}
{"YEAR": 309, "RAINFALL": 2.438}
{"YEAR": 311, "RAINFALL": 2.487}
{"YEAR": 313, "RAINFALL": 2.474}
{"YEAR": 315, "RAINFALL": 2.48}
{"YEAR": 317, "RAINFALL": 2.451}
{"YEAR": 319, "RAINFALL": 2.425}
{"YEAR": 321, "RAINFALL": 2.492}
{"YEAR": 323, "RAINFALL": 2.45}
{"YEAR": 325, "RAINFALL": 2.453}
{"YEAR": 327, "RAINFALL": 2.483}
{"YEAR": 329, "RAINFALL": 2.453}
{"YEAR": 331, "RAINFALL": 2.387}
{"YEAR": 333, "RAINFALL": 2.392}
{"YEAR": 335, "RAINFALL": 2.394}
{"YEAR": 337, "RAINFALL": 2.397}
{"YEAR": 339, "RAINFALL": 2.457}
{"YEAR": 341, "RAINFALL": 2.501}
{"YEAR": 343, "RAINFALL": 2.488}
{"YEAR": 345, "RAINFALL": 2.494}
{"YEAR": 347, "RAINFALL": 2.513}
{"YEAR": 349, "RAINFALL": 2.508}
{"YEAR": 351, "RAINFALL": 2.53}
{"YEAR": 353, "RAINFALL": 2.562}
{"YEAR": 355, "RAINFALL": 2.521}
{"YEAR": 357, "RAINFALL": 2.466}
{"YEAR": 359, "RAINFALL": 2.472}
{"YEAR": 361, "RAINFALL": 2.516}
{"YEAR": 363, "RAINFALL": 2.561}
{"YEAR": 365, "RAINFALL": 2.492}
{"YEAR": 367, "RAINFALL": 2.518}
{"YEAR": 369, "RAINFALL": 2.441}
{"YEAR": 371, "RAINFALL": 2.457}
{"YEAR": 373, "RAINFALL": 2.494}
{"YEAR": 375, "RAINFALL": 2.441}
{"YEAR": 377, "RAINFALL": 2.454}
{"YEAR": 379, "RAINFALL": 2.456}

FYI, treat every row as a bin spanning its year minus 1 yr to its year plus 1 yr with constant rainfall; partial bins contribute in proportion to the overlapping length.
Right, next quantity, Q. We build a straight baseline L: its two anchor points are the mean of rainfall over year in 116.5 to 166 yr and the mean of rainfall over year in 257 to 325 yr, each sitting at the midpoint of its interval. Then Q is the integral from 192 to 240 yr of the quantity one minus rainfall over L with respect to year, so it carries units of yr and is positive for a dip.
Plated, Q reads 6.1 yr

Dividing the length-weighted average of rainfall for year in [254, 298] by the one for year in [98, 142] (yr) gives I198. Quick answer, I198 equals 0.93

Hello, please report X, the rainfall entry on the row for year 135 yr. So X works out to 2.55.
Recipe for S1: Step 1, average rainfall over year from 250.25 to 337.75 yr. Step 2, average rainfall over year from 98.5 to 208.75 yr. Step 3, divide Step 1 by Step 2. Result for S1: 1.0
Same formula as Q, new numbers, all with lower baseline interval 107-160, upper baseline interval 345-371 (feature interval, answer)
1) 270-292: 0.9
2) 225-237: 2.8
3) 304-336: 1.0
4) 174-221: 3.4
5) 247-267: 0.3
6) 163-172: 0.2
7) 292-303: 0.5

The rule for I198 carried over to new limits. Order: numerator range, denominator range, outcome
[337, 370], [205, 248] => 1.16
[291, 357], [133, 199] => 0.97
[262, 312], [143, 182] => 0.96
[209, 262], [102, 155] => 0.85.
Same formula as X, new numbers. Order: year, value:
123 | 2.641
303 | 2.412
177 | 2.617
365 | 2.492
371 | 2.457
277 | 2.493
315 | 2.48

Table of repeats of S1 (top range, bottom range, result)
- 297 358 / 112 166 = 0.94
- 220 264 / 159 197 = 0.89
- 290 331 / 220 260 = 1.10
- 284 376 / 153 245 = 1.05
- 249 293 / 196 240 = 1.14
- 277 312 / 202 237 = 1.15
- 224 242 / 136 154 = 0.80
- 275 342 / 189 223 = 1.05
